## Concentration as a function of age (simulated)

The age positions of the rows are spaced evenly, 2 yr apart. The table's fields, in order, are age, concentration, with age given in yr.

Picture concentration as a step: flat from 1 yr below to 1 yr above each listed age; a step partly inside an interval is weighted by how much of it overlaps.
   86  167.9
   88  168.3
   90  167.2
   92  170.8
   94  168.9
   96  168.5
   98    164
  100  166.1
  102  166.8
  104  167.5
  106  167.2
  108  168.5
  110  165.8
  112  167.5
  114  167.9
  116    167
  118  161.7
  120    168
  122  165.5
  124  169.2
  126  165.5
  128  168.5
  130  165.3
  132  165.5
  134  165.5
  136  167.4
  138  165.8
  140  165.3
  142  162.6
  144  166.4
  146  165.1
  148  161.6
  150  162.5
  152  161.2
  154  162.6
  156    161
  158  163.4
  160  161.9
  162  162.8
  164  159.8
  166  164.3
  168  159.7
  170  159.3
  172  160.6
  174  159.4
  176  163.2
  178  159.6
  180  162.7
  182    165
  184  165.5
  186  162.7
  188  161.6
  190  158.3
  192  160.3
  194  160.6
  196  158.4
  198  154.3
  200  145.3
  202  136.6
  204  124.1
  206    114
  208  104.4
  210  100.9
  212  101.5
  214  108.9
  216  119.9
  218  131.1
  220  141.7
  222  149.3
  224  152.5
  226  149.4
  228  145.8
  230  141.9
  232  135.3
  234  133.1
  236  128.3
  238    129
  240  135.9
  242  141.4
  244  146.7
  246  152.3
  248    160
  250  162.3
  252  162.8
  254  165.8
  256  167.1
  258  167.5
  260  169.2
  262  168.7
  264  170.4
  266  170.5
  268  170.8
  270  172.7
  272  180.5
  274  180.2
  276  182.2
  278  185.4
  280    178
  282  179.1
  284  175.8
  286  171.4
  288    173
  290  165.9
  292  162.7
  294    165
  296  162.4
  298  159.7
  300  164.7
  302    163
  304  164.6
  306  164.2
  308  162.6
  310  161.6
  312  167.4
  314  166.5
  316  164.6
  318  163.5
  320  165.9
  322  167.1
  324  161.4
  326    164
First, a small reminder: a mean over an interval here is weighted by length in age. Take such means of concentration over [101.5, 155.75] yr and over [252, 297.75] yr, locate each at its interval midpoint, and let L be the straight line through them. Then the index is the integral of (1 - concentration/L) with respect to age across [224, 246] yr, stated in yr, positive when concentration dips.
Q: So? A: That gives 3.89 yr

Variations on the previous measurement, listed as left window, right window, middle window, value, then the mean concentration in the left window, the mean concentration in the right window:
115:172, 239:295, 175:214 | 4.96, 164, 167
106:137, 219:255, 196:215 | 3.61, 167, 146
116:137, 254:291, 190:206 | 2.15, 166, 174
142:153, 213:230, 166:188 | -1.28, 163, 138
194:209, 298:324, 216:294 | -4.67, 136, 164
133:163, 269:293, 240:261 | 1.76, 164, 176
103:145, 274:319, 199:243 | 9.75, 166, 169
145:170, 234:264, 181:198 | -0.20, 162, 154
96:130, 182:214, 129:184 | -3.56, 167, 140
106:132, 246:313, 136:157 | 0.43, 167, 169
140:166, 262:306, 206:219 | 4.31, 163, 171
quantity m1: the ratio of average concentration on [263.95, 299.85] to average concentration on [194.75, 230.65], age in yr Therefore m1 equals 1.30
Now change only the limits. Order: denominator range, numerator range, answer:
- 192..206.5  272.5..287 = 1.24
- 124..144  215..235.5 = 0.84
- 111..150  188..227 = 0.82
